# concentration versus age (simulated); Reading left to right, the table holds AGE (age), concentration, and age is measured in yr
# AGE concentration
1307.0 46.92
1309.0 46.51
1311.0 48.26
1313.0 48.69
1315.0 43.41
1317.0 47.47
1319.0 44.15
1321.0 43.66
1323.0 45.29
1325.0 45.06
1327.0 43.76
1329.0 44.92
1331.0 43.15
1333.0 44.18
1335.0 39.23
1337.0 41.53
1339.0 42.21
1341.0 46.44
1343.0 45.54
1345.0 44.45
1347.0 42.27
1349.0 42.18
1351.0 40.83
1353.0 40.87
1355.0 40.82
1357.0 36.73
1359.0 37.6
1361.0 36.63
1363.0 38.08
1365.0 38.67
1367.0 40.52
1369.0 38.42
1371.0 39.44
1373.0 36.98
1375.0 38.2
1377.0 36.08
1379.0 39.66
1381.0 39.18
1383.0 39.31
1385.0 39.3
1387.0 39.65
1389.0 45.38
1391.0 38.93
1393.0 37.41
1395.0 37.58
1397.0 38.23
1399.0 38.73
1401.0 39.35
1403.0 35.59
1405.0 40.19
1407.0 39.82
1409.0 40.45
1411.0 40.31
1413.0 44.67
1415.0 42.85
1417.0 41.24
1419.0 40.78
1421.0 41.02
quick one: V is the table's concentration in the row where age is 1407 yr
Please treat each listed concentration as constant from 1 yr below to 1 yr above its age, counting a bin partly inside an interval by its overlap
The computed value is 39.82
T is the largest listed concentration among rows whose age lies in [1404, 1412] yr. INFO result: 40.45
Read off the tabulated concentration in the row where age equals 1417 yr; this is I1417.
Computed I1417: 41.24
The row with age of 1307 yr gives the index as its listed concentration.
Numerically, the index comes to 46.92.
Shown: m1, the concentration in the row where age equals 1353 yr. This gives 40.87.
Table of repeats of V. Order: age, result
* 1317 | 47.47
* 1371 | 39.44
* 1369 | 38.42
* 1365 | 38.67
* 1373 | 36.98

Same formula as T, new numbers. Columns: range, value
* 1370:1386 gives 39.66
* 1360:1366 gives 38.67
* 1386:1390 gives 45.38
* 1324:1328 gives 45.06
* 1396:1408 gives 40.19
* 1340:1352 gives 46.44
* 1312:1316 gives 48.69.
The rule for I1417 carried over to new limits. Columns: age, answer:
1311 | 48.26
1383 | 39.31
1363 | 38.08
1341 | 46.44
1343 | 45.54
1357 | 36.73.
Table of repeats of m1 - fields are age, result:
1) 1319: 44.15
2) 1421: 41.02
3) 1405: 40.19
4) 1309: 46.51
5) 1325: 45.06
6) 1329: 44.92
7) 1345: 44.45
